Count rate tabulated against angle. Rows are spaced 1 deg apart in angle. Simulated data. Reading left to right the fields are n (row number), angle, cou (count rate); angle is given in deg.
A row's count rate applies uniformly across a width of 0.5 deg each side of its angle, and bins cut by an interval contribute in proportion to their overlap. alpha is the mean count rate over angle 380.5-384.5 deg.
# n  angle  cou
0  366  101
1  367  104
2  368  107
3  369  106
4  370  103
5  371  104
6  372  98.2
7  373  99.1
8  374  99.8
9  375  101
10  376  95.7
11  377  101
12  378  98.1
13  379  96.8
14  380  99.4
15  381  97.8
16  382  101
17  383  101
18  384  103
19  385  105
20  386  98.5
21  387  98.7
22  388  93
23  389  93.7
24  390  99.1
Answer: 101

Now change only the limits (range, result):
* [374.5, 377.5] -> 99.2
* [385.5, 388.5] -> 96.7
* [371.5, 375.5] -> 99.5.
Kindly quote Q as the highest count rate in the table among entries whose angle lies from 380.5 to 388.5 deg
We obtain 105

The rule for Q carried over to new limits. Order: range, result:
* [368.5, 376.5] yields 106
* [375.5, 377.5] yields 101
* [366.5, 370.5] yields 107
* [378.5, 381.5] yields 99.4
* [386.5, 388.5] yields 98.7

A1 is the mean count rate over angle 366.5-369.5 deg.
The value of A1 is 106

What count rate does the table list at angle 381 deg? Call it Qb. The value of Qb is 97.8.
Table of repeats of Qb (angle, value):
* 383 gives 101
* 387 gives 98.7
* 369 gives 106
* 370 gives 103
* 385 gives 105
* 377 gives 101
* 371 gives 104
